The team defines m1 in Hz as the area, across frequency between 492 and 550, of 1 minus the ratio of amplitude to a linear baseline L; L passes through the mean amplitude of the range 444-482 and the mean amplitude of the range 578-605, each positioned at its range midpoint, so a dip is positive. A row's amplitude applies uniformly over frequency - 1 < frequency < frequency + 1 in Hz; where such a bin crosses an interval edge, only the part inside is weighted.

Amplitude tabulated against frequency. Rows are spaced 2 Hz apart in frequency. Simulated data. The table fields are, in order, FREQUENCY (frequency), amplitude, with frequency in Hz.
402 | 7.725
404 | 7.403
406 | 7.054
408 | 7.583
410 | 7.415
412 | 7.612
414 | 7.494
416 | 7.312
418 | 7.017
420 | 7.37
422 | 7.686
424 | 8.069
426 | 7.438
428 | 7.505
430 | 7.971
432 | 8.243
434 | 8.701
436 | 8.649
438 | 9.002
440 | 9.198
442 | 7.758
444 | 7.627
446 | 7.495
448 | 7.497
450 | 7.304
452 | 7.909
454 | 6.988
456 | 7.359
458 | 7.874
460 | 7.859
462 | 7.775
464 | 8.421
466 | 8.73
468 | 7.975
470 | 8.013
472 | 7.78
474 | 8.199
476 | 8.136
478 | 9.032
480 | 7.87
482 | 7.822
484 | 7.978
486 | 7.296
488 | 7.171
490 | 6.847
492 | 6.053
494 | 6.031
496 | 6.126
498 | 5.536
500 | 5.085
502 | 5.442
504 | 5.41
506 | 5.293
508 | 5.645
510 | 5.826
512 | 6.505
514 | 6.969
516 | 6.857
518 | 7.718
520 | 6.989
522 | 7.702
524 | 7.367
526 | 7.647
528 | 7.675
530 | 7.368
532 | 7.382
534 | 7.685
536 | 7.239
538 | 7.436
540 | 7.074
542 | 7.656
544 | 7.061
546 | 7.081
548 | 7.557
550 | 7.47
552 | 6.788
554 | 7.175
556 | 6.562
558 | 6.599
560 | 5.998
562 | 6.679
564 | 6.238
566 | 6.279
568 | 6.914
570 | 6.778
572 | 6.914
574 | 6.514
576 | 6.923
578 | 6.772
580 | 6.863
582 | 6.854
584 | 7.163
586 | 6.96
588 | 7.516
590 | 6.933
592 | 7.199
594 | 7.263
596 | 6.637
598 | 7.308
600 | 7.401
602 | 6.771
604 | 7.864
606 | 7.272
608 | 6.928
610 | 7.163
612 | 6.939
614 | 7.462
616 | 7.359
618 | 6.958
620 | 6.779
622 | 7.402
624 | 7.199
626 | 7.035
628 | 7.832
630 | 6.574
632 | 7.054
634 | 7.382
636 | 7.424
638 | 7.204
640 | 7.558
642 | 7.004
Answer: 5.9 Hz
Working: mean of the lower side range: 7.89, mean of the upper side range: 7.12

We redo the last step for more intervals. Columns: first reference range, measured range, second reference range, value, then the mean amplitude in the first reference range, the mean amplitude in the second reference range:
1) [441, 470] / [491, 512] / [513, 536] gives 5.11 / 7.76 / 7.39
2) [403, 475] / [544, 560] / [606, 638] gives 0.96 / 7.81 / 7.17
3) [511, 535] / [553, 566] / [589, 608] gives 1.30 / 7.32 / 7.17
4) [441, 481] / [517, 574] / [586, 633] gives 2.88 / 7.88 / 7.16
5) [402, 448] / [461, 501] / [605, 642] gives 1.22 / 7.79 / 7.19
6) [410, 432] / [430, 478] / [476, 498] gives -4.30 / 7.57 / 7.19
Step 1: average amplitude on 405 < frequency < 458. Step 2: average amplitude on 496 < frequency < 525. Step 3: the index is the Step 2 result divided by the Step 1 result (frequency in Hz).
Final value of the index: 0.8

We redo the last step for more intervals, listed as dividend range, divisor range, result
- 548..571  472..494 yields 0.89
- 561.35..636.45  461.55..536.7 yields 0.99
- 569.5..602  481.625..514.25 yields 1.12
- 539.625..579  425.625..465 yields 0.86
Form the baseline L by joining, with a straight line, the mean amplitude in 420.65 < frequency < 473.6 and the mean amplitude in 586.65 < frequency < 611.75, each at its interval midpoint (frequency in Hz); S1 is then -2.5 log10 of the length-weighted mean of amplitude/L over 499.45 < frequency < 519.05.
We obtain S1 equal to 0.24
